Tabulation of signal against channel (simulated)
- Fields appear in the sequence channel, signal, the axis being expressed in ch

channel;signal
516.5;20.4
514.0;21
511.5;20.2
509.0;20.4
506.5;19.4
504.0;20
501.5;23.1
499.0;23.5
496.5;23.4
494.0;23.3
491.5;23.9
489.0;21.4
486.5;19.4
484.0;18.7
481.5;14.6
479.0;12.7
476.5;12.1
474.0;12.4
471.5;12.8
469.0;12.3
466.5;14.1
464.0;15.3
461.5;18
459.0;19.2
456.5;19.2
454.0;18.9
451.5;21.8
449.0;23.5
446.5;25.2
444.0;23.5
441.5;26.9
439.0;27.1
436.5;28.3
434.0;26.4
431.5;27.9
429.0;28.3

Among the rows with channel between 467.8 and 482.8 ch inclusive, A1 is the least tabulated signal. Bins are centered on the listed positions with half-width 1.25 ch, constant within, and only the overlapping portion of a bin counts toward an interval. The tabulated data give 12.1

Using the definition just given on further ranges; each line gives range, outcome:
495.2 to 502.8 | 23.1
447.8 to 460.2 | 18.9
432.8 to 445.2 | 23.5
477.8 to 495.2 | 12.7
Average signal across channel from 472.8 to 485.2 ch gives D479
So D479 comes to 14.1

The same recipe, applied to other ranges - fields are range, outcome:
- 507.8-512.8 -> 20.3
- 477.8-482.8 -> 13.7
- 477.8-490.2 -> 17.4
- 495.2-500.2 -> 23.4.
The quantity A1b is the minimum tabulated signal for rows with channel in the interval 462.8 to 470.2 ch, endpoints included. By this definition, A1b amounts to 12.3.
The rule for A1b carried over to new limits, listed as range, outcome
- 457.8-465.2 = 15.3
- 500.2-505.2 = 20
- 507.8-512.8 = 20.2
